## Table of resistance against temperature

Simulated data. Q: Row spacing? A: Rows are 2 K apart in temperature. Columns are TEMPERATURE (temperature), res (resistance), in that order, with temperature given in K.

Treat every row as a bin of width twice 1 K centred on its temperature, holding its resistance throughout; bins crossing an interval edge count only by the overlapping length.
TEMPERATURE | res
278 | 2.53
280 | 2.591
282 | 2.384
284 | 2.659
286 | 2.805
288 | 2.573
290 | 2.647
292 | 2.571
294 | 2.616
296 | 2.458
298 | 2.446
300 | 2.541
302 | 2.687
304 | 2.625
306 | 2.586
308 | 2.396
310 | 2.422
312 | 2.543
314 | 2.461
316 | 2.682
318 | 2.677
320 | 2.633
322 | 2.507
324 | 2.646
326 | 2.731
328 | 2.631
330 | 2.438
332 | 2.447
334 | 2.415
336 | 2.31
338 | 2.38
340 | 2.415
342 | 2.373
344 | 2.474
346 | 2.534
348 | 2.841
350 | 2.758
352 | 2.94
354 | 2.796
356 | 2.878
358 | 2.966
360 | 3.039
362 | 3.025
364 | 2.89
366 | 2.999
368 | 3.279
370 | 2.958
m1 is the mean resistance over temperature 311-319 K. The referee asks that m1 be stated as 2.59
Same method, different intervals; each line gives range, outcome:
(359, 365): 2.98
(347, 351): 2.8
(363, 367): 2.94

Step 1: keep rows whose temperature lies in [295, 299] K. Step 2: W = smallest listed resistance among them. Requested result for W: 2.446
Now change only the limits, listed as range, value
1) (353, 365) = 2.796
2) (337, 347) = 2.373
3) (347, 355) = 2.758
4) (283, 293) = 2.571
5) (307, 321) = 2.396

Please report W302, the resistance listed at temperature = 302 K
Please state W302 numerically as 2.687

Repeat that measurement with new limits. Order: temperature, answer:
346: 2.534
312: 2.543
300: 2.541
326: 2.731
